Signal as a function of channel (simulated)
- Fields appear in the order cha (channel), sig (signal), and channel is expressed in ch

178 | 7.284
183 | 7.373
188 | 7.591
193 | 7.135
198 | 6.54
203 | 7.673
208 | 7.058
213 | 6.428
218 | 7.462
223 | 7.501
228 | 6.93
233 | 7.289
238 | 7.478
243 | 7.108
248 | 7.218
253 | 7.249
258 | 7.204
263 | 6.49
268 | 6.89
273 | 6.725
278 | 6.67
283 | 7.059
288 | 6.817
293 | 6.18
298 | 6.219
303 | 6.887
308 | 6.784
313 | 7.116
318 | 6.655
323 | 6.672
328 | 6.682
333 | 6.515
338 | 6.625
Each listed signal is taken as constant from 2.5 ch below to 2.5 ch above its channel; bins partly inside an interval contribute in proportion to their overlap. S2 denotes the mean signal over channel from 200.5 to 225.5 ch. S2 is 7.22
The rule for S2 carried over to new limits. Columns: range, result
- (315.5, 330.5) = 6.67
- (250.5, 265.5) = 6.98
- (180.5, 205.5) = 7.26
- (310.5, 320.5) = 6.89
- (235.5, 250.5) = 7.27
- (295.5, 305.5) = 6.55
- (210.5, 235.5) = 7.12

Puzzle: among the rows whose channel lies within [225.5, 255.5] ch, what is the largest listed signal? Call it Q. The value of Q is 7.478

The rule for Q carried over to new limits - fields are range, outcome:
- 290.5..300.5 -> 6.219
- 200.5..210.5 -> 7.673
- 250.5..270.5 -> 7.249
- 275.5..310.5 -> 7.059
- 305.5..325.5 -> 7.116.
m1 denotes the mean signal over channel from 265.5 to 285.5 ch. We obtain 6.84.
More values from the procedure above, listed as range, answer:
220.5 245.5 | 7.26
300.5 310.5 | 6.84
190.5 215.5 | 6.97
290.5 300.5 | 6.2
